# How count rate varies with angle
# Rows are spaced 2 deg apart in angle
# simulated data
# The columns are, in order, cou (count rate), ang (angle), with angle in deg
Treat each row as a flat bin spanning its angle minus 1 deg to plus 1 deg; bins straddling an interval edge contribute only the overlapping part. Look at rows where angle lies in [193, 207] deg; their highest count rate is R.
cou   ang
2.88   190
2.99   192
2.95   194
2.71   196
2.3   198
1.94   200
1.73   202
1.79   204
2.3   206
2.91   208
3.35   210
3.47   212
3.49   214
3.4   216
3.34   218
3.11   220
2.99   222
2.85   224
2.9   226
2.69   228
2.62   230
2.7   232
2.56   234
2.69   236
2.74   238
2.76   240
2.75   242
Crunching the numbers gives 2.95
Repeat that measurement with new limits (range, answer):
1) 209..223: 3.49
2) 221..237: 2.99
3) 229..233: 2.7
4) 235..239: 2.74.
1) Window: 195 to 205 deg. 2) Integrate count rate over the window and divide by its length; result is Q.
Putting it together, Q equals 2.09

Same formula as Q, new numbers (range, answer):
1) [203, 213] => 2.76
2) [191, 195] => 2.97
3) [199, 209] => 2.13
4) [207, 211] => 3.13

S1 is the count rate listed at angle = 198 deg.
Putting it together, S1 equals 2.3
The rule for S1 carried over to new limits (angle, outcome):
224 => 2.85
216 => 3.4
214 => 3.49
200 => 1.94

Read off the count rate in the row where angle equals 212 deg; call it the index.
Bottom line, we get 3.47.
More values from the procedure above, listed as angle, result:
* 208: 2.91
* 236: 2.69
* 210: 3.35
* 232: 2.7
